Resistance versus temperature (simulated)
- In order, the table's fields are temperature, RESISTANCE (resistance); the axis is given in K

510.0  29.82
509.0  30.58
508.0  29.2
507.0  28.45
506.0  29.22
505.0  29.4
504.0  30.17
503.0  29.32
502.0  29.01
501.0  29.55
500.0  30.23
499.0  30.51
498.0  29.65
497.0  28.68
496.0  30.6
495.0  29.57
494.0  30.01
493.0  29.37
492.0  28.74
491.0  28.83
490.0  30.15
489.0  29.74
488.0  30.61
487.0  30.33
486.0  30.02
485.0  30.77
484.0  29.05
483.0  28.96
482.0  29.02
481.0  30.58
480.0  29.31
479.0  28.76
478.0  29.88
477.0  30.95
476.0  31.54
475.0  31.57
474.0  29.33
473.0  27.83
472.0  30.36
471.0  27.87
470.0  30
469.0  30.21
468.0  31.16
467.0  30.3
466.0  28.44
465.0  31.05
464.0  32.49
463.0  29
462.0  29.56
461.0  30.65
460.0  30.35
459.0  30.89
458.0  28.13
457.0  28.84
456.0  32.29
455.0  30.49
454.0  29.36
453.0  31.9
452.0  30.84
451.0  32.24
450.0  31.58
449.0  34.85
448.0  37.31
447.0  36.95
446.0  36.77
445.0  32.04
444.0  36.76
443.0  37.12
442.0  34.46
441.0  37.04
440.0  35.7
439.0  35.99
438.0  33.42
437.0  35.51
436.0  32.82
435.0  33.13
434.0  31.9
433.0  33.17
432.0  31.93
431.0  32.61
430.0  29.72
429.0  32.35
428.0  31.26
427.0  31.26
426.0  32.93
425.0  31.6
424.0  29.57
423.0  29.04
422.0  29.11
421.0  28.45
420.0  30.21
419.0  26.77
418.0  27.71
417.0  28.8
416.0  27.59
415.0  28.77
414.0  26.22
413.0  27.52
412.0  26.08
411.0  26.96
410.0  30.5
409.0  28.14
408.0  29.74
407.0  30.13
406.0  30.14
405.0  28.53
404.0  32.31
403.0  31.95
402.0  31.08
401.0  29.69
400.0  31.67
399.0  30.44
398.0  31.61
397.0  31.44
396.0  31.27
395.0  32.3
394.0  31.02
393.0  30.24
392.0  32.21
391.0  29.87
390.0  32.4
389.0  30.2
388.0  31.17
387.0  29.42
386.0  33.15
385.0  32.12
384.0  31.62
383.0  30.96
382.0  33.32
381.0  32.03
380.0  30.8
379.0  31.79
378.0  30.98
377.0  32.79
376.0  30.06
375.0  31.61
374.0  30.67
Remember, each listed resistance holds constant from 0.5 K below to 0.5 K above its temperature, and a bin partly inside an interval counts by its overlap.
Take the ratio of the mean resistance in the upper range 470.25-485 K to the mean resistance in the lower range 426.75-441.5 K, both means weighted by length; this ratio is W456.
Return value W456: 0.9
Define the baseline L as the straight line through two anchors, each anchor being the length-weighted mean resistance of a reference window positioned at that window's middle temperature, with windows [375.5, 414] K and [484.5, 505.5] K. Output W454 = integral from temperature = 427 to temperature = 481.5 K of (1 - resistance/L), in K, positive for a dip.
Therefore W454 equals -3.10 K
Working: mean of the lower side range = 30.7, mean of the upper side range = 29.8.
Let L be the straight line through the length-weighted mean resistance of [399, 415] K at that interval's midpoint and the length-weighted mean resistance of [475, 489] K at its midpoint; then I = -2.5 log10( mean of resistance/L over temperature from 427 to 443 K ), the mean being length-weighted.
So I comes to -0.13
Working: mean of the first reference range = 29.4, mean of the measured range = 33.5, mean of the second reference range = 30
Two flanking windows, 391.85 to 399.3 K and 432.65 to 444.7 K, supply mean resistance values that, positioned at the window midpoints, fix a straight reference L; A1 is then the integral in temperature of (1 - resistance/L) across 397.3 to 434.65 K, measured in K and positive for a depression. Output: 3.36 K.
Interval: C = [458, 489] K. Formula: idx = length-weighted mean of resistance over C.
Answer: 30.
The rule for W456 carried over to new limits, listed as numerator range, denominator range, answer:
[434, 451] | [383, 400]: 1.12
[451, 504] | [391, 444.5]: 0.96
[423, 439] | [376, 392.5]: 1.02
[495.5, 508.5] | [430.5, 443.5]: 0.86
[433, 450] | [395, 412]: 1.15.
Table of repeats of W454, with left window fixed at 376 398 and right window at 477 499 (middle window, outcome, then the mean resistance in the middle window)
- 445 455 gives -1.0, 33.3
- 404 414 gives 0.8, 28.7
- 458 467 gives 0.0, 30.2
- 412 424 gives 1.1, 28.2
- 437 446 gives -1.4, 35.4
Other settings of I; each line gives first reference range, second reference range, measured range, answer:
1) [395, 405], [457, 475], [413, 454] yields -0.055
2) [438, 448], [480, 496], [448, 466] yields 0.099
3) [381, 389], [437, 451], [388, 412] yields 0.069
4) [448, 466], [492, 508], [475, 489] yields 0.004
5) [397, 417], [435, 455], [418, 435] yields 0.042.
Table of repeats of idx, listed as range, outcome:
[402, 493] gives 30.8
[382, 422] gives 30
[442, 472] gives 31.7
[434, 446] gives 34.9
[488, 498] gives 29.6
